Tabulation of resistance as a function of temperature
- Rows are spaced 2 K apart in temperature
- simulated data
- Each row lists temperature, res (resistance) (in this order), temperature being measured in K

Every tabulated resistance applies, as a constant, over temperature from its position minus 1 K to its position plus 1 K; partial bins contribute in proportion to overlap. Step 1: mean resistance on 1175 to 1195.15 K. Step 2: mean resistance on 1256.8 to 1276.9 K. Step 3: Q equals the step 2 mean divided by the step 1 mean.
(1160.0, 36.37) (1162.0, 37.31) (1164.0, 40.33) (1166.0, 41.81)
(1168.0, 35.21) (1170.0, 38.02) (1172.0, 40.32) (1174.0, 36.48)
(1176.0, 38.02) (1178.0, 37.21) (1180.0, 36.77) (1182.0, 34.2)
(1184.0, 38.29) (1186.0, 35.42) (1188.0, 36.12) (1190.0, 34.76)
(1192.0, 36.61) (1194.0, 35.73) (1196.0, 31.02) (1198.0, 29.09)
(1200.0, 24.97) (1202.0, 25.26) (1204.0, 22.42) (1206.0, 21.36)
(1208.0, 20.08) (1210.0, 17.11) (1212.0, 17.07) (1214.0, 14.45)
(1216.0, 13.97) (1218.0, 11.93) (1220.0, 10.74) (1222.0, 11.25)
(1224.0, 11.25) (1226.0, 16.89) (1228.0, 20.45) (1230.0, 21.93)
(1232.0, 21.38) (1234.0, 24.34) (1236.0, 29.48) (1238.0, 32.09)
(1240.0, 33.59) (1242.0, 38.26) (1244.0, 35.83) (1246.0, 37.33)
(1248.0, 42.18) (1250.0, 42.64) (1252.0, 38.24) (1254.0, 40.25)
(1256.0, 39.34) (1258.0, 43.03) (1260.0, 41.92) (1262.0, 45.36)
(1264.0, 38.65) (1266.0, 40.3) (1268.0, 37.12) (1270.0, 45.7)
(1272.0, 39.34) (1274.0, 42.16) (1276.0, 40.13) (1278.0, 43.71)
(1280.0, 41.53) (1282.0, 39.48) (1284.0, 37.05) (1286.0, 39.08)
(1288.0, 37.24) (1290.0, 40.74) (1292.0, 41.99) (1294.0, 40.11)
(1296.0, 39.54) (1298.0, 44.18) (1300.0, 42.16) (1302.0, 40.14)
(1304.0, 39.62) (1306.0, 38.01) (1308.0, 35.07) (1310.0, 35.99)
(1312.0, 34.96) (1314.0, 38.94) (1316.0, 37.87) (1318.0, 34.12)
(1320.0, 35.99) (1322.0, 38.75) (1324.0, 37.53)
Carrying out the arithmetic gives 1.1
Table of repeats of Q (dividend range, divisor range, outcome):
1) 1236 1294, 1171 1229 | 1.51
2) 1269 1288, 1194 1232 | 2.09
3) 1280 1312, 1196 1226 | 2.14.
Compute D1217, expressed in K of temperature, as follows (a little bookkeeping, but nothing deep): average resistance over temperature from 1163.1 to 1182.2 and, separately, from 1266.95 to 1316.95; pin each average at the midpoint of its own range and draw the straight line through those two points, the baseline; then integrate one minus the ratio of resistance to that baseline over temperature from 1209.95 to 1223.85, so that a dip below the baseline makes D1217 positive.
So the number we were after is 9.1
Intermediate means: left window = 38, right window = 39.7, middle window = 13.4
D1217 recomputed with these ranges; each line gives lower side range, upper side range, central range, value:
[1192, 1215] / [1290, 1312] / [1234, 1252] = -3.2 K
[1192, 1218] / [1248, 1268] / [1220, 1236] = 6.5 K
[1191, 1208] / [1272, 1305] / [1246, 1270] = -3.1 K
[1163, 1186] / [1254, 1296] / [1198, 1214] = 7.2 K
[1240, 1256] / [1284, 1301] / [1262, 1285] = -0.5 K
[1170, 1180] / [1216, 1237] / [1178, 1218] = 2.9 K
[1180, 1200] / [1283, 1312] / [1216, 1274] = 8.3 K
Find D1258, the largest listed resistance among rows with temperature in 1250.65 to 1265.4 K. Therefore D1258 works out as 45.36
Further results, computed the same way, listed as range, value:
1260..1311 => 45.7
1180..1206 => 38.29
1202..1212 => 25.26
